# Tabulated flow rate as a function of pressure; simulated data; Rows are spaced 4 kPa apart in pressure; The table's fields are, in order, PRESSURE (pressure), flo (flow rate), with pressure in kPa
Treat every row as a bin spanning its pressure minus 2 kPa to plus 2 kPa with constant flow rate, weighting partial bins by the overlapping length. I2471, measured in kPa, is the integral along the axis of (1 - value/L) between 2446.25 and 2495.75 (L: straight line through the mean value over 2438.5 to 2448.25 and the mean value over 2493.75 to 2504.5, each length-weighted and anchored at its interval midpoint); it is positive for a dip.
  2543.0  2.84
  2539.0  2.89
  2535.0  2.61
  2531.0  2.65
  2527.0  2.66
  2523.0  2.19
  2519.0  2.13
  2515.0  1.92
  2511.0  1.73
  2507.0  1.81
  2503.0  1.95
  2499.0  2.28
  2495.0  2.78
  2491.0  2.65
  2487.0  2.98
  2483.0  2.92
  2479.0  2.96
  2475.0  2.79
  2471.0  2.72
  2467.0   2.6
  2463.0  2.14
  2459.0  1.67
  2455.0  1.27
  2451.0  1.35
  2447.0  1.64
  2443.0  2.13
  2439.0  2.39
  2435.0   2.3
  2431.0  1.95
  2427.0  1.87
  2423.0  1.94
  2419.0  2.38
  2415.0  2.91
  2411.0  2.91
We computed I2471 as -3.6 kPa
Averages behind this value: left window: 2.03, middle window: 2.35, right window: 2.32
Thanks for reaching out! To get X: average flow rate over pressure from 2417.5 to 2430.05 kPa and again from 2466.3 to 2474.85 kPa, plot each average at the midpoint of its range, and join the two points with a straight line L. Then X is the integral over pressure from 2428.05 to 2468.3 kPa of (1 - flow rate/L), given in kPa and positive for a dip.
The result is 7.4 kPa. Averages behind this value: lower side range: 2.04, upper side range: 2.7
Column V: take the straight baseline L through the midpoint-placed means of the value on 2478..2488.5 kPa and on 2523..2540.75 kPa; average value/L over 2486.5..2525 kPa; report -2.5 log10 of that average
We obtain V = 0.261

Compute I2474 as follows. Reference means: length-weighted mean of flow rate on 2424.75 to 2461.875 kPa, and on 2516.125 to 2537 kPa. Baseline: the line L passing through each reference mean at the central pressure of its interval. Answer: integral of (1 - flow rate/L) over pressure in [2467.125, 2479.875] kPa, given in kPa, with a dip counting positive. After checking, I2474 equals -4.5 kPa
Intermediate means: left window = 1.85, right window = 2.43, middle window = 2.78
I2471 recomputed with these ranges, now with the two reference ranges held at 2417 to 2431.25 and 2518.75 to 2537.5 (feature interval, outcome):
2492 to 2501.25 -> -0.7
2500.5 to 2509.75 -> 1.9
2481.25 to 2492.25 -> -2.6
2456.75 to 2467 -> 0.9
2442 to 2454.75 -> 3.2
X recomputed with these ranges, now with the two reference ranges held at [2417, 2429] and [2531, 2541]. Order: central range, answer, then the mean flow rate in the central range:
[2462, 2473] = -0.9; 2.52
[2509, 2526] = 3.8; 2.03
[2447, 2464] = 5.1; 1.58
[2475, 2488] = -2.8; 2.93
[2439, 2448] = 0.6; 2.02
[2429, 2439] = -0.2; 2.18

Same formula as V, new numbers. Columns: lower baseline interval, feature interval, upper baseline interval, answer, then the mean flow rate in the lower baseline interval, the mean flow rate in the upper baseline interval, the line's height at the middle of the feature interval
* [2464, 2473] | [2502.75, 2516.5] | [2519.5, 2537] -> 0.35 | 2.6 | 2.49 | 2.53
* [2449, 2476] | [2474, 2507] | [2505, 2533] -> -0.24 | 2.05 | 2.16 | 2.1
